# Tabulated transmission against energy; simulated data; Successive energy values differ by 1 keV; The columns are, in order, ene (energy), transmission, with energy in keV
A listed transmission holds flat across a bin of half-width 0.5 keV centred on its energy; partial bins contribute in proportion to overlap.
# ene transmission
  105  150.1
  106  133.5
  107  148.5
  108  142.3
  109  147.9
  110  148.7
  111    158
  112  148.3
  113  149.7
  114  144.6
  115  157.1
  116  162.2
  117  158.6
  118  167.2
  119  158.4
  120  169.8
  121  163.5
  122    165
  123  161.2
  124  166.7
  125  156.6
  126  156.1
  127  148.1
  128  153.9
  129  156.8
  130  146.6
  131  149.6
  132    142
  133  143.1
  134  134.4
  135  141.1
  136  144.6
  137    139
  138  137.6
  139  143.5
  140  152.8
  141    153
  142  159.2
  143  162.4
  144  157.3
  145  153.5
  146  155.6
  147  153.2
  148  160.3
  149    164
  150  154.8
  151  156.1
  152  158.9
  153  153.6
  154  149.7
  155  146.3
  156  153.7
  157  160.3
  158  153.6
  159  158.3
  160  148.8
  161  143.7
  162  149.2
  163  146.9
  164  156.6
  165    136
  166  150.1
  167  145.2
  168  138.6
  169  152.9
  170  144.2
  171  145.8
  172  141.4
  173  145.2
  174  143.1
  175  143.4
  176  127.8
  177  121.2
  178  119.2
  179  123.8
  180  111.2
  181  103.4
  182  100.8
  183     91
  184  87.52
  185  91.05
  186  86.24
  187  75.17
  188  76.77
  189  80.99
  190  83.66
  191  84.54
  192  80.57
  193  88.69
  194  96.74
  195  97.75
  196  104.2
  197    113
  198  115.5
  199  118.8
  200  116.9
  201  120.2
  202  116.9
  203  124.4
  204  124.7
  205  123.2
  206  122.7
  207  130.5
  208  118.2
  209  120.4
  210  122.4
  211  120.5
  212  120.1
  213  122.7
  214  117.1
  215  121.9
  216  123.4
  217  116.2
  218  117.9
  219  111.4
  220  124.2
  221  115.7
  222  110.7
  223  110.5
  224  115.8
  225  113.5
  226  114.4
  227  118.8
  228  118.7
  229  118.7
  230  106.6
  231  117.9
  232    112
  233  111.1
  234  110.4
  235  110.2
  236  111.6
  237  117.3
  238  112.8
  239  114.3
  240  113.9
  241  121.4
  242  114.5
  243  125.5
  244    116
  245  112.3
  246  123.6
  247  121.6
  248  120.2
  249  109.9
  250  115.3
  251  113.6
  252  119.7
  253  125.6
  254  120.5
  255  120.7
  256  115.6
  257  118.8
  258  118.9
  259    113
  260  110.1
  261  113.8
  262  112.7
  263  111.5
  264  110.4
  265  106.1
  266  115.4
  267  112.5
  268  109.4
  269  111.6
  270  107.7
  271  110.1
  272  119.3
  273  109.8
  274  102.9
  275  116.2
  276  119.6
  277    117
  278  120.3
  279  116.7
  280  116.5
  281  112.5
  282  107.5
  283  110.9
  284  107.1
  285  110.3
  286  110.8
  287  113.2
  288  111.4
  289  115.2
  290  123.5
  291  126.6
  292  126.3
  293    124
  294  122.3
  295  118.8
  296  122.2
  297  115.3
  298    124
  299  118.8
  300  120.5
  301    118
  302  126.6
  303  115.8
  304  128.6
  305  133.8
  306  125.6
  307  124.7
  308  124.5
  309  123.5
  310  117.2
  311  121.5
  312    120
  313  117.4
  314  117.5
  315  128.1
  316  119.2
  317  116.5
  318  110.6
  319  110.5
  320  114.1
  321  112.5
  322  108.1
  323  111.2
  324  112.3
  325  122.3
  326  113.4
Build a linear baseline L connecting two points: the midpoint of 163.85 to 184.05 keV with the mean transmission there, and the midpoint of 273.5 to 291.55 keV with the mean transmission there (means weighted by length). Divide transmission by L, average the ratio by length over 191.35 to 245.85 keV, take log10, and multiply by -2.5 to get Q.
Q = 0.08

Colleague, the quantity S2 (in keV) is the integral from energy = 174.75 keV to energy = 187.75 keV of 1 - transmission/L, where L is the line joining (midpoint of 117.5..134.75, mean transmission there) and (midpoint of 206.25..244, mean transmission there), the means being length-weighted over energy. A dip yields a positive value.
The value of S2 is 2.8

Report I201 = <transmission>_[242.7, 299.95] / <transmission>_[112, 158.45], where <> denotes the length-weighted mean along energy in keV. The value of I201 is 0.75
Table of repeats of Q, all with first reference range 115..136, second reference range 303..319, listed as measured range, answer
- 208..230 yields 0.17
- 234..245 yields 0.16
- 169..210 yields 0.27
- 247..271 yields 0.14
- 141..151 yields -0.04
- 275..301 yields 0.07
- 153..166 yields -0.01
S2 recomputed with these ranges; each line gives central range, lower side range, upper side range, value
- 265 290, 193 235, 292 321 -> 1.4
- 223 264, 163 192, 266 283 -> -0.4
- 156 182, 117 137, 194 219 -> -0.9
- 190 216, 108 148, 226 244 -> 2.6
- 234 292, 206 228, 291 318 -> 2.6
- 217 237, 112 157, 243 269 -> 1.7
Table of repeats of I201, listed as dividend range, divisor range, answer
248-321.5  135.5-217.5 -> 0.91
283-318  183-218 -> 1.11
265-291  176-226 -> 1.03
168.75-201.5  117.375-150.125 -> 0.71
